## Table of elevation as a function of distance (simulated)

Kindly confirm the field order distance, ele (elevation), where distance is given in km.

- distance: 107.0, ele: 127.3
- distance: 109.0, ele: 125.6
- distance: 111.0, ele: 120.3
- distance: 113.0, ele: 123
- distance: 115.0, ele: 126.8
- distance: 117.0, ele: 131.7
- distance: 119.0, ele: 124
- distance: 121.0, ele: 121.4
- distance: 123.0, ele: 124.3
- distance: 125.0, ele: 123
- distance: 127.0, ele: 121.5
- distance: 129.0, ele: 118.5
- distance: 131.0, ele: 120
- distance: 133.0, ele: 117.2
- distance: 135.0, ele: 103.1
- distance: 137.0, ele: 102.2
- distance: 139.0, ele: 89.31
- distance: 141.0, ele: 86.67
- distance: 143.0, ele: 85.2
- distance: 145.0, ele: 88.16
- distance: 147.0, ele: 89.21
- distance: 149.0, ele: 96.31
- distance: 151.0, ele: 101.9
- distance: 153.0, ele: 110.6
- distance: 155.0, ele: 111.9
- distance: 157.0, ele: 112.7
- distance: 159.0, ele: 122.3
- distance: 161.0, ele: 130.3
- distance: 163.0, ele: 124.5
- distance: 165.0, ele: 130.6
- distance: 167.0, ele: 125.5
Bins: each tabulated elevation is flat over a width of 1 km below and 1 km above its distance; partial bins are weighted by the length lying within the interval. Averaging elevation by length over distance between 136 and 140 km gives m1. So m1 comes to 95.8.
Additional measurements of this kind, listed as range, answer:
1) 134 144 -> 93.3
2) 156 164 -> 122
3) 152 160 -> 114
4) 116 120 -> 128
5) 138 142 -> 88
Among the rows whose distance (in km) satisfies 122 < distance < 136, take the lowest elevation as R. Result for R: 103.1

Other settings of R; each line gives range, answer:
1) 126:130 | 118.5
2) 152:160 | 110.6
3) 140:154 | 85.2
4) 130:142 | 86.67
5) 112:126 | 121.4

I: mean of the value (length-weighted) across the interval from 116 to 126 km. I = 125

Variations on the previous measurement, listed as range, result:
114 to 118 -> 129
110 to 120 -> 125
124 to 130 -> 121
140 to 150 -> 89.1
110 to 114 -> 122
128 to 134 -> 119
